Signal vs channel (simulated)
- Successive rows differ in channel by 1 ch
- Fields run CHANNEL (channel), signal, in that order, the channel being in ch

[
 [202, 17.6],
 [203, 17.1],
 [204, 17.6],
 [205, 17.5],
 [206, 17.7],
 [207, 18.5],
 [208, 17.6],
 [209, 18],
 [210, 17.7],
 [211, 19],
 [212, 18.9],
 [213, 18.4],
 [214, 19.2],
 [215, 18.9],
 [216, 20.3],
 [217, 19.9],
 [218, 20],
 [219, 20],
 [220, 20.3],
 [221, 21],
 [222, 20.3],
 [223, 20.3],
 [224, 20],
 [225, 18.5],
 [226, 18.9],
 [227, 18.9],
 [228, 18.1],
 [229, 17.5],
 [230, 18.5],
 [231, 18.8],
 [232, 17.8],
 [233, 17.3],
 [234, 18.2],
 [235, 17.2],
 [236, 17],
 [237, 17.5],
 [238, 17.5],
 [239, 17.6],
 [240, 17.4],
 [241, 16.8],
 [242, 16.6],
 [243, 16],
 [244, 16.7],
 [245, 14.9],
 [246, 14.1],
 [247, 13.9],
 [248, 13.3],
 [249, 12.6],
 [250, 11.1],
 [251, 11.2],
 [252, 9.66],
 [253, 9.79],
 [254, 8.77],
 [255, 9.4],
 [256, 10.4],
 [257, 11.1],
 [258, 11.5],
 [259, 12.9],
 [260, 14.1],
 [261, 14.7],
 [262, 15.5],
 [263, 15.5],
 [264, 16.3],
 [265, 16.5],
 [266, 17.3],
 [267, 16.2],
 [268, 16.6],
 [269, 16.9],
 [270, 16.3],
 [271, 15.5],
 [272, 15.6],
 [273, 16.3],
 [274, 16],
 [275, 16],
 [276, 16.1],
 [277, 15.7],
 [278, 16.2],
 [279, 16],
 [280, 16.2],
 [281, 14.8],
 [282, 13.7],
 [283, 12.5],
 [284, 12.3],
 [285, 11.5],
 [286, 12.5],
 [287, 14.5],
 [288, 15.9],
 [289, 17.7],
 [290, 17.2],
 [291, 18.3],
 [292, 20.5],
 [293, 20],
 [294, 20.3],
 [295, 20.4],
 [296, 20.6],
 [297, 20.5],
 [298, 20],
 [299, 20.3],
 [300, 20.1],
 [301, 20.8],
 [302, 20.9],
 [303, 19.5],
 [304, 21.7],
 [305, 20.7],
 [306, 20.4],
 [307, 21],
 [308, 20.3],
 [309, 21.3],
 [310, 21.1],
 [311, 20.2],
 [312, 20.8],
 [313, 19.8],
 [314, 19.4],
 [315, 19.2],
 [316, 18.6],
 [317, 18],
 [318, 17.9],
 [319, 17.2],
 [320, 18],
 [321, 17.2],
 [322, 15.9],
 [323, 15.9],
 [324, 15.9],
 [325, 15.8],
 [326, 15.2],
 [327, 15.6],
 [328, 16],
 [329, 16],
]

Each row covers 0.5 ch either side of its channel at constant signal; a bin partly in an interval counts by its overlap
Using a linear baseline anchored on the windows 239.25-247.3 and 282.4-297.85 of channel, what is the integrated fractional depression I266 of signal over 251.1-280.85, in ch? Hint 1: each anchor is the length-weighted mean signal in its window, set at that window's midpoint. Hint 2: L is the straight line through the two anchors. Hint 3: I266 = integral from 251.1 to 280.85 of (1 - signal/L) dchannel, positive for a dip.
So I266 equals 3.7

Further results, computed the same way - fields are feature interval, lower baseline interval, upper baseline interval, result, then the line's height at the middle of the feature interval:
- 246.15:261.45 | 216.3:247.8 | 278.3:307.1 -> 5.3 ch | 17.9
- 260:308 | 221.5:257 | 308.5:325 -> 0.3 ch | 17.3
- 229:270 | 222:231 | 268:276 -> 6.1 ch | 17.5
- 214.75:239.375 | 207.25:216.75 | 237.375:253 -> -3.0 ch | 16.8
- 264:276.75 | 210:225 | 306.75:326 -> 1.8 ch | 19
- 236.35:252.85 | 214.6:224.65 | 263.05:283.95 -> 3.1 ch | 18.1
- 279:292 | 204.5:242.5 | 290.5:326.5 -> 2.8 ch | 19.1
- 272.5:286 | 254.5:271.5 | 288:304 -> 1.8 ch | 17.1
